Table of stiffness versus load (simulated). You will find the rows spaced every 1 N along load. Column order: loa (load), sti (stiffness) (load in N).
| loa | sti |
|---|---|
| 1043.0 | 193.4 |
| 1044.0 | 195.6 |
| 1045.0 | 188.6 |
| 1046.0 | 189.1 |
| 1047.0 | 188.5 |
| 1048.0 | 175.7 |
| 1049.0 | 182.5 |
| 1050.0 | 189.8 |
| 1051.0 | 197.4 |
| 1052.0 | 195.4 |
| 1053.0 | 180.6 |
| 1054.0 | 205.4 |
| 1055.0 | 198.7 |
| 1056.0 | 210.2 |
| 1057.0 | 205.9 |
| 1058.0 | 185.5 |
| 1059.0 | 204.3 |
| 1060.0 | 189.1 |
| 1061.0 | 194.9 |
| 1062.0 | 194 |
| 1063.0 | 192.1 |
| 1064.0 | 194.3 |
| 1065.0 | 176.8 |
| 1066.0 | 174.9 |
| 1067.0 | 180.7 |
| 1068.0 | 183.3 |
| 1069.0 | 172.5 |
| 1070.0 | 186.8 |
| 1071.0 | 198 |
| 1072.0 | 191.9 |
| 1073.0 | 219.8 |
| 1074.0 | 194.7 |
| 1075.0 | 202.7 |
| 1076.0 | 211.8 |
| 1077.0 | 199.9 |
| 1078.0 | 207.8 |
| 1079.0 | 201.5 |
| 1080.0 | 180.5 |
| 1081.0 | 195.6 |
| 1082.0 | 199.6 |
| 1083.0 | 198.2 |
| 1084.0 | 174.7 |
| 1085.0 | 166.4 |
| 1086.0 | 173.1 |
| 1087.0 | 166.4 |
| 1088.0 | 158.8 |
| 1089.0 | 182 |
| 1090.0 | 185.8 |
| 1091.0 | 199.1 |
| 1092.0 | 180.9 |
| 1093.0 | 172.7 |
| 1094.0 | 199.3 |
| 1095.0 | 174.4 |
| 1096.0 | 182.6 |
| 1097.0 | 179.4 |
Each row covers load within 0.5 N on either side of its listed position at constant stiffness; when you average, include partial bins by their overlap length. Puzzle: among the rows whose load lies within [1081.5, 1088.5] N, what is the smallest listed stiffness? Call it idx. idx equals 158.8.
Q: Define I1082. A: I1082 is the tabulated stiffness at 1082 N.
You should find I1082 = 199.6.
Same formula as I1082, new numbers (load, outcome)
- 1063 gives 192.1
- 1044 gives 195.6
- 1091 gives 199.1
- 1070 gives 186.8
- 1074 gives 194.7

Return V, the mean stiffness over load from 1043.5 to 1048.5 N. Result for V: 188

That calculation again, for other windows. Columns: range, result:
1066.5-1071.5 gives 184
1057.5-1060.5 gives 193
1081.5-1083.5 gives 199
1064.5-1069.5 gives 178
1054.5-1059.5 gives 201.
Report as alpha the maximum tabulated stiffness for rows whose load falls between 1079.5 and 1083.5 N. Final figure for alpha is 199.6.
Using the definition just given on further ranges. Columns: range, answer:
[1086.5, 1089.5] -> 182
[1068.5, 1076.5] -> 219.8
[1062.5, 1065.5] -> 194.3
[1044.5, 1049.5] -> 189.1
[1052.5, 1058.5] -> 210.2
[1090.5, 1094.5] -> 199.3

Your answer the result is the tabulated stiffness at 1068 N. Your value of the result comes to 183.3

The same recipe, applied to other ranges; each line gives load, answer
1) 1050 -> 189.8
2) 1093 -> 172.7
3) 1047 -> 188.5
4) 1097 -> 179.4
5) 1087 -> 166.4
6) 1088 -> 158.8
